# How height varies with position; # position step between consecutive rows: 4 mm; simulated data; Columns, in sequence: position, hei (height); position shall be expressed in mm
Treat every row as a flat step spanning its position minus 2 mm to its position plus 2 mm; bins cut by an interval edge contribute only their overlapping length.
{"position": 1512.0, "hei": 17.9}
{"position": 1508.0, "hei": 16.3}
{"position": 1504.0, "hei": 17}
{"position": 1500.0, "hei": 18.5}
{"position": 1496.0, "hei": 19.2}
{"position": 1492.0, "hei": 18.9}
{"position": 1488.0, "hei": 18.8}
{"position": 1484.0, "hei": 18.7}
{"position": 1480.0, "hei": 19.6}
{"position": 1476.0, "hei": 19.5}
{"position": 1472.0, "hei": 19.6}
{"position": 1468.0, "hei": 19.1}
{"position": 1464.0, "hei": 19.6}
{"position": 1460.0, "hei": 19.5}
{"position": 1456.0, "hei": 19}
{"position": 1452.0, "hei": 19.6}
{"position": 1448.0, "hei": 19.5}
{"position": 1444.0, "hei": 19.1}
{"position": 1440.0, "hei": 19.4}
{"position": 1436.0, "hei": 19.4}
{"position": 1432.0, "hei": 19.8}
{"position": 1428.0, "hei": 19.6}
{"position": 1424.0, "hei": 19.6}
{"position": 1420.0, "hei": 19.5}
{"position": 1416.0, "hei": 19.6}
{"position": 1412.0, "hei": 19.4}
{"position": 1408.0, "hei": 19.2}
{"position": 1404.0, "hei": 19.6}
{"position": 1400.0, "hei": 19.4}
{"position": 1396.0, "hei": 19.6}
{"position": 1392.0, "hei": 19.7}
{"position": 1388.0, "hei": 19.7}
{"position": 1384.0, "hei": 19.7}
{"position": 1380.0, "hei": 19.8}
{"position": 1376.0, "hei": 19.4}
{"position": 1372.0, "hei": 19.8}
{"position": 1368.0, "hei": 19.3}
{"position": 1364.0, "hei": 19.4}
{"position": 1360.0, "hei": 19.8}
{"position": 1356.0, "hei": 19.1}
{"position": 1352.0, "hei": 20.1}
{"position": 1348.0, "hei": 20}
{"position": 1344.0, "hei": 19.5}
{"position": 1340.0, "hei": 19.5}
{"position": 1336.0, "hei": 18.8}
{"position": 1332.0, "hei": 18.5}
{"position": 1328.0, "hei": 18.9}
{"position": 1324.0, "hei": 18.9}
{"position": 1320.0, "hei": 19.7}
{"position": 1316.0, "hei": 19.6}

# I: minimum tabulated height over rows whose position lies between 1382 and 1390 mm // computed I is 19.7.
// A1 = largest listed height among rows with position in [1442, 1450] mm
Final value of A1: 19.5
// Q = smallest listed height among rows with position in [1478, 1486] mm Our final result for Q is 18.7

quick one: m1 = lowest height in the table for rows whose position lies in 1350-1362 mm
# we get 19.1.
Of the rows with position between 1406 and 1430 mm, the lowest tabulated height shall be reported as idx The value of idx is 19.2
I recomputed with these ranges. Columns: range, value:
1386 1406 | 19.4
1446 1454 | 19.5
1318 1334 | 18.5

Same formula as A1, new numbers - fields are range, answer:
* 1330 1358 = 20.1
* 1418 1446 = 19.8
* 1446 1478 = 19.6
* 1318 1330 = 19.7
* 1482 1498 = 19.2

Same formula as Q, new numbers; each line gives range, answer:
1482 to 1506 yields 17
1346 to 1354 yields 20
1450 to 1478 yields 19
